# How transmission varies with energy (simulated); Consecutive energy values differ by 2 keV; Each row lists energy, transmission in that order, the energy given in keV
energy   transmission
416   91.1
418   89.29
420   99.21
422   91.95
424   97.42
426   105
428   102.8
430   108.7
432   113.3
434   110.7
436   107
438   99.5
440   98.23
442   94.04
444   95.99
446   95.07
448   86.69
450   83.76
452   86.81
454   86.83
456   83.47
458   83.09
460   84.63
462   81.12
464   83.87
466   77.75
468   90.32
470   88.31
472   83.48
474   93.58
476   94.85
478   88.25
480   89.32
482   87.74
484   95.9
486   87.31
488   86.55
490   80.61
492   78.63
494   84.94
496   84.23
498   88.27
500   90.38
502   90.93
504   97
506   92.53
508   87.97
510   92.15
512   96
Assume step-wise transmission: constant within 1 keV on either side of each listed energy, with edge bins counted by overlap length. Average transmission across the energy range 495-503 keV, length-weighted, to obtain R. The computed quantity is 88.5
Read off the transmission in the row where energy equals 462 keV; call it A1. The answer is 81.12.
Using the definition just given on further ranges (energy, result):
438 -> 99.5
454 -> 86.83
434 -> 110.7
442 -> 94.04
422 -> 91.95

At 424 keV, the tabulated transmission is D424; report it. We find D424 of 97.42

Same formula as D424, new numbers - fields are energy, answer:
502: 90.93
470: 88.31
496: 84.23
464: 83.87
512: 96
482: 87.74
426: 105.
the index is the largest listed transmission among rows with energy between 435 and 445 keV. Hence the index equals 107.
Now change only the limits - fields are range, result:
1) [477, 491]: 95.9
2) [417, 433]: 113.3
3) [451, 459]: 86.83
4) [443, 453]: 95.99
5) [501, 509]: 97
